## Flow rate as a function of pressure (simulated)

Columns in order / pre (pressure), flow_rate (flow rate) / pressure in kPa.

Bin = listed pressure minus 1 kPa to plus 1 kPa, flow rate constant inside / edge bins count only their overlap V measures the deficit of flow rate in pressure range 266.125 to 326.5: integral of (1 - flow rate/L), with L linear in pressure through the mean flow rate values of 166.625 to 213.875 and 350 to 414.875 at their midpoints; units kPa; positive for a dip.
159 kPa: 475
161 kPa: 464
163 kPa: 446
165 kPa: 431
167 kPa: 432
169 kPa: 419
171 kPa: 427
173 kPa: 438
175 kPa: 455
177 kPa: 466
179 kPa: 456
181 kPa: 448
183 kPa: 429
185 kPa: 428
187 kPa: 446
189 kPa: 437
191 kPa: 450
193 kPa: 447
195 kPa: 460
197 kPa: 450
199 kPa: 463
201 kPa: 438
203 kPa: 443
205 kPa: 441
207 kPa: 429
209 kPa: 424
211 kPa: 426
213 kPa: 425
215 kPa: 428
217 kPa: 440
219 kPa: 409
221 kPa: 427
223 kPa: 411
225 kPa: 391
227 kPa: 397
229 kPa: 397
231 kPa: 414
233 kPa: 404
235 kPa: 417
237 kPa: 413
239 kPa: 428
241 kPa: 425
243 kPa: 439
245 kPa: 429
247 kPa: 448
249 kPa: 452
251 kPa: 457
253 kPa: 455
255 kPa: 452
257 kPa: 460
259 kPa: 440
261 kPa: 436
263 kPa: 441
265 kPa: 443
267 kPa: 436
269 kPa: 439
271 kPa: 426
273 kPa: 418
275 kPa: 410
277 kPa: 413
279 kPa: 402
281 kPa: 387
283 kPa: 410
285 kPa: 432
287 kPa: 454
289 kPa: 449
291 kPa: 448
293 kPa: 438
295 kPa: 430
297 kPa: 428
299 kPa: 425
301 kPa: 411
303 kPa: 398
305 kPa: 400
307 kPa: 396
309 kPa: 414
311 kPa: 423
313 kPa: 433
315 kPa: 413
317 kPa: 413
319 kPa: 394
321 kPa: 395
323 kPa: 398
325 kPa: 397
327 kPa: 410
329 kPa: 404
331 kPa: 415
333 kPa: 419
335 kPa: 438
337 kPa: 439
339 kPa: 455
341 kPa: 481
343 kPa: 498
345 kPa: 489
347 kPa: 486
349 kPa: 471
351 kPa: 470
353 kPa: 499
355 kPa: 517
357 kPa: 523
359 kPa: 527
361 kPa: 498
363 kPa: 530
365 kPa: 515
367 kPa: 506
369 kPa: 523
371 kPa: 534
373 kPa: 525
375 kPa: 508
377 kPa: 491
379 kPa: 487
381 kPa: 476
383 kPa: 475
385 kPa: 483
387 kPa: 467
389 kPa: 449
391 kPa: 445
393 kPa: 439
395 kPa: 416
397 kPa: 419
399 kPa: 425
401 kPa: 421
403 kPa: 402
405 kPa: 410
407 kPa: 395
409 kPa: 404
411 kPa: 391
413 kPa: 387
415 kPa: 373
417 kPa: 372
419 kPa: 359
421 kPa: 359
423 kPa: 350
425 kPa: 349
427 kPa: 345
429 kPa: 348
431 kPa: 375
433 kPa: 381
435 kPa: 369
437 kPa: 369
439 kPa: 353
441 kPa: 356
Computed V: 4.94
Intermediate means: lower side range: 441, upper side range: 466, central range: 418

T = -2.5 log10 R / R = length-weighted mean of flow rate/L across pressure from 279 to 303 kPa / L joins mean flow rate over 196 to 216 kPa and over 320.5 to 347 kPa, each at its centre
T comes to 0.03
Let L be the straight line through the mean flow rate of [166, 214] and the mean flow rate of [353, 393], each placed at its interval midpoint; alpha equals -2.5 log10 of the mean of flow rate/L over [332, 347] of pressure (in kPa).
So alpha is 0.06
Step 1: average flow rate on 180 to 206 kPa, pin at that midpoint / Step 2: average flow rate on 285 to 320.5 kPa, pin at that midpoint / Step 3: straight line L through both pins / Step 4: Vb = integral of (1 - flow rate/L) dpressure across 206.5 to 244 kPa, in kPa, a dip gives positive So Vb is 1.7 kPa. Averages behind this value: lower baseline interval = 445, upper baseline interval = 422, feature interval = 418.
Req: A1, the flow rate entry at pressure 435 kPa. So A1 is 369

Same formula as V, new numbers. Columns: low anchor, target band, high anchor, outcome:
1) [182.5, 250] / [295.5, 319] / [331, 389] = 2.68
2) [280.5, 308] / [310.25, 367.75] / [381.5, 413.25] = -4.31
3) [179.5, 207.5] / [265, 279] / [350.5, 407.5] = 1.04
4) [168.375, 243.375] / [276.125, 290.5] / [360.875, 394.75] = 1.11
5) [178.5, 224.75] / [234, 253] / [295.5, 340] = -0.31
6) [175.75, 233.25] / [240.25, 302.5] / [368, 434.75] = -0.56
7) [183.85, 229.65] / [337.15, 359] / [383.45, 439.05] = -4.39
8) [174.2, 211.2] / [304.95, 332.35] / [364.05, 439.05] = 1.55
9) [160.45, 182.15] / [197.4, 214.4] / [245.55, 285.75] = 0.12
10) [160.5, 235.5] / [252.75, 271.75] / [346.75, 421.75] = -0.05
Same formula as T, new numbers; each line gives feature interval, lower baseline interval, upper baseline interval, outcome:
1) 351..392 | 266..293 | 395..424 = -0.235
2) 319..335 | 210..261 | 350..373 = 0.202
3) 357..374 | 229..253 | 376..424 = -0.225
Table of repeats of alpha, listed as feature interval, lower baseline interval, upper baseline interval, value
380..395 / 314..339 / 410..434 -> -0.197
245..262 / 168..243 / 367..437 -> -0.049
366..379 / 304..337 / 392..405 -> -0.224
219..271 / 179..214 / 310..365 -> 0.039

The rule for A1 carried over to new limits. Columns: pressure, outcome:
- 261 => 436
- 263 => 441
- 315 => 413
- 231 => 414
